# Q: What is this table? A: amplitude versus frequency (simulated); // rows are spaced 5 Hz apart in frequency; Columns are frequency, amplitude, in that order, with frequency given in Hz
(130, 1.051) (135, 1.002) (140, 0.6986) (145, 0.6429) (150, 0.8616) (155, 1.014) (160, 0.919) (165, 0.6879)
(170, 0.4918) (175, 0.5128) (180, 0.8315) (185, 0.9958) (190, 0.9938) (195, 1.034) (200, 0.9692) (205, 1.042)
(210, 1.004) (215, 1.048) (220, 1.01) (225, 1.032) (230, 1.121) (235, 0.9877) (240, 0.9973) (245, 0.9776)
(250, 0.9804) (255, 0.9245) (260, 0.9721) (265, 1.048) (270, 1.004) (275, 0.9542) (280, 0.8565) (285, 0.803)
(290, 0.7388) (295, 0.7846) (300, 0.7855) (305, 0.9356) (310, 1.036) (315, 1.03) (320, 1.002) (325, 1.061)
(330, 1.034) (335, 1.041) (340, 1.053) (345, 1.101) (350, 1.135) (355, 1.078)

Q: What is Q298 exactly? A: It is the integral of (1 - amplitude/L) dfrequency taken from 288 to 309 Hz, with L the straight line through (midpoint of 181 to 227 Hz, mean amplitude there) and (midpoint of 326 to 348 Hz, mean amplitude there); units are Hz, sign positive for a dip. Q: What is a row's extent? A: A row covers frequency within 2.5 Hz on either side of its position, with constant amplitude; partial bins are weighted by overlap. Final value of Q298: 4.34 Hz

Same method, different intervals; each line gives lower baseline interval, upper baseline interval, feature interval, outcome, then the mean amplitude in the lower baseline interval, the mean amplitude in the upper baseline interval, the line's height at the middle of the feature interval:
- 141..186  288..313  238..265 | -4.9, 0.763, 0.862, 0.827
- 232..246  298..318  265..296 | 3.0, 0.993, 0.952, 0.969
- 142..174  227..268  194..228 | -4.5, 0.756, 1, 0.902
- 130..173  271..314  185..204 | -4.1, 0.802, 0.873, 0.823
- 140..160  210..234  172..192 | 2.3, 0.832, 1.04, 0.926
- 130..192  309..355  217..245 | -3.5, 0.813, 1.06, 0.913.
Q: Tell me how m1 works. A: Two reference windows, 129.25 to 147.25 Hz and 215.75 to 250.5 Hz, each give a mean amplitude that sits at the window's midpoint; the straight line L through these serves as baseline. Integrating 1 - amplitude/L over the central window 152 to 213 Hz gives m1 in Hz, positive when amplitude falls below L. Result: 2.99 Hz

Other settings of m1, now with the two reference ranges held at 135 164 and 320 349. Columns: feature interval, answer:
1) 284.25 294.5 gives 2.4 Hz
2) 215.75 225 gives -1.0 Hz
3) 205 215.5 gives -1.4 Hz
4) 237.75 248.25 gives -0.4 Hz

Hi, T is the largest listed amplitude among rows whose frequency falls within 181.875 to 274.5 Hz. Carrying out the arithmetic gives 1.121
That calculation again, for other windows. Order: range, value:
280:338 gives 1.061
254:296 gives 1.048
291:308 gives 0.9356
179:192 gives 0.9958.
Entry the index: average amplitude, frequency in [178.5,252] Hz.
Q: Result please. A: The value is 1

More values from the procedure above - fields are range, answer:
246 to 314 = 0.914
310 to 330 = 1.03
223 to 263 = 0.999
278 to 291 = 0.804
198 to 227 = 1.02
